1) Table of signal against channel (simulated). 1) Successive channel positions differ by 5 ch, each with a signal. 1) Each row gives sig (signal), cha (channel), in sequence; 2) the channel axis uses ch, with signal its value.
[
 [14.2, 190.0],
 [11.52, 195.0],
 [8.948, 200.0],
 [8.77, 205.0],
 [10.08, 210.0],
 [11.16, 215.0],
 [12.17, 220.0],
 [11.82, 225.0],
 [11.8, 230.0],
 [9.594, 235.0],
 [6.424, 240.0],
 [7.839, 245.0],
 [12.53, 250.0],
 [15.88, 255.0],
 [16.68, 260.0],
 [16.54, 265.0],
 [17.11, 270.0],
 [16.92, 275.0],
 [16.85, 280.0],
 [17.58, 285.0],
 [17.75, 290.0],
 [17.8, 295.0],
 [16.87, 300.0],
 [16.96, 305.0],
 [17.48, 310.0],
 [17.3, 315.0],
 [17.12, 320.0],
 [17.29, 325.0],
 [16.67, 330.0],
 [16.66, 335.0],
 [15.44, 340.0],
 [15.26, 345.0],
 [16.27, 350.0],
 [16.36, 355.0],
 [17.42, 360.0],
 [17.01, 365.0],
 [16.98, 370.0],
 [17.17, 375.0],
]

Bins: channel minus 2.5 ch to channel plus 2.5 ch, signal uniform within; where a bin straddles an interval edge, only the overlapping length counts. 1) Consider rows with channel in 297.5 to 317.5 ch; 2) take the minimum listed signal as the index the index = 16.87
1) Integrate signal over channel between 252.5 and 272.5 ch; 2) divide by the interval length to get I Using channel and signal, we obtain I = 16.6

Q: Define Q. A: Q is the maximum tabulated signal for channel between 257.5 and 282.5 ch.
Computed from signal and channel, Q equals 17.11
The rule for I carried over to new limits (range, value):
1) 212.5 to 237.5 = 11.3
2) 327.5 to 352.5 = 16.1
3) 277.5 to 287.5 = 17.2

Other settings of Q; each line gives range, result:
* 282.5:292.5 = 17.75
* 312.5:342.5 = 17.3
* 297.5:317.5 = 17.48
